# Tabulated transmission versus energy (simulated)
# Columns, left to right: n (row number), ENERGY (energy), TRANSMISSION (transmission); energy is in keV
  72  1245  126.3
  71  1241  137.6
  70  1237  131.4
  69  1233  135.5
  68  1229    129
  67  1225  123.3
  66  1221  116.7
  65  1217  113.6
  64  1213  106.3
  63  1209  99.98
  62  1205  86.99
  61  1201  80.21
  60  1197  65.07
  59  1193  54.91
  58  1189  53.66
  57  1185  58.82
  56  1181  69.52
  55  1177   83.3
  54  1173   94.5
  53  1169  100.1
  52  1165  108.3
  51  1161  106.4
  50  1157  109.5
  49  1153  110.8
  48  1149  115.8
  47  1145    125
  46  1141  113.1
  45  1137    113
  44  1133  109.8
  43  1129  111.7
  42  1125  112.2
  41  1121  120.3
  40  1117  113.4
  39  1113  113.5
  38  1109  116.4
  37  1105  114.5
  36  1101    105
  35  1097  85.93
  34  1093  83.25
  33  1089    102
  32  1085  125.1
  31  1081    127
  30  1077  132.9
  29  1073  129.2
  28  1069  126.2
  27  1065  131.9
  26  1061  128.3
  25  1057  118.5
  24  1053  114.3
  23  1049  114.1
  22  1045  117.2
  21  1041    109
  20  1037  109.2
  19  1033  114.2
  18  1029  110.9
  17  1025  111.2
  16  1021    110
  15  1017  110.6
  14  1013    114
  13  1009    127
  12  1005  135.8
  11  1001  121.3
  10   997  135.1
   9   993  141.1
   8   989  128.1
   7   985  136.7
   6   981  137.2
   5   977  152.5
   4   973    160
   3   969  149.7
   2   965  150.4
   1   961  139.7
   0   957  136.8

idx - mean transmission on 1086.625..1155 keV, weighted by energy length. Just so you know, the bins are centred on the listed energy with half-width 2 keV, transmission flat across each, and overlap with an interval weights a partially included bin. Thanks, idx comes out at 110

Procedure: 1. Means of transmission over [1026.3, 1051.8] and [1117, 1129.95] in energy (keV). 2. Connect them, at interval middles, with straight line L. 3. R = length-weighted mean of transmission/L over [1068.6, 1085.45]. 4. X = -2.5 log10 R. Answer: -0.14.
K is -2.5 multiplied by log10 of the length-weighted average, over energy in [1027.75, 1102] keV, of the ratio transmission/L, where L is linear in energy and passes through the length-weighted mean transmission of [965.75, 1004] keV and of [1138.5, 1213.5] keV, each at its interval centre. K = 0.04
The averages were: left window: 140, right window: 91.5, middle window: 115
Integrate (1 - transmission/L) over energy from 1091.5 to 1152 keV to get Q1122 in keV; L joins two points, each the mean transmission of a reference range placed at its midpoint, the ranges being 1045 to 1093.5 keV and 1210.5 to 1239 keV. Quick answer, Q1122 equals 5.3 keV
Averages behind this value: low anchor 120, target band 110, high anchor 122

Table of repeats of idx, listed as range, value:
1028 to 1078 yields 120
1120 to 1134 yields 113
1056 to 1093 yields 122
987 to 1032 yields 122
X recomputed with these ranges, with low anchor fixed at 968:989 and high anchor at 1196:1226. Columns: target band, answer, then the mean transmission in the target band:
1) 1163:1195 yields 0.34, 77.9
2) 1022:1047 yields 0.20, 112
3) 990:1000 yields 0.05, 135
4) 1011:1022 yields 0.23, 112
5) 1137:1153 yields -0.04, 116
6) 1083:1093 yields 0.15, 107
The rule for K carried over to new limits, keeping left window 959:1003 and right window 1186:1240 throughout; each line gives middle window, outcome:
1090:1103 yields 0.290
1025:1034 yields 0.181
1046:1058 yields 0.115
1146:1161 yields -0.018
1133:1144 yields -0.006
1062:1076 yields -0.034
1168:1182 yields 0.218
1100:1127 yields 0.033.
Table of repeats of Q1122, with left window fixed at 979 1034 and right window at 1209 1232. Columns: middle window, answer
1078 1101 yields 2.9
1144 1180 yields 4.4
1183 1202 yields 9.1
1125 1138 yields 0.9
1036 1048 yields 1.0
